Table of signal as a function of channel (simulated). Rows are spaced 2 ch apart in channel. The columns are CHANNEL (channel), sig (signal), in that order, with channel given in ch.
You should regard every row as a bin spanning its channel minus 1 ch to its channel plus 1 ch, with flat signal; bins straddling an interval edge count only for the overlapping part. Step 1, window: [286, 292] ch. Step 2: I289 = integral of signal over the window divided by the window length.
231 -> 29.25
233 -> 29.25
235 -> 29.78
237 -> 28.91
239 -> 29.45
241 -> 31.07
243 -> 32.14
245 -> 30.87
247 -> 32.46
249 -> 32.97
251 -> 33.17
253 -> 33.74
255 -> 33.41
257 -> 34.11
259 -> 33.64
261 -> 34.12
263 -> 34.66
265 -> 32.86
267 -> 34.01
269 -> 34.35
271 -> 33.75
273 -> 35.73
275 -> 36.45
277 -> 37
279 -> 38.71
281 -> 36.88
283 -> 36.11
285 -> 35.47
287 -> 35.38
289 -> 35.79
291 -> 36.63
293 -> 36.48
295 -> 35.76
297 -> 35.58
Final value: 35.9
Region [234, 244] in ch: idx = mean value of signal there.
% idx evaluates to 30.3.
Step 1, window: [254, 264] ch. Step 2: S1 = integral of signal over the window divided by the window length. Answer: 34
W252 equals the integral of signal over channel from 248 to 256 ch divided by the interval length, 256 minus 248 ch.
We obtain 33.3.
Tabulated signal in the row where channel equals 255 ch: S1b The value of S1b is 33.41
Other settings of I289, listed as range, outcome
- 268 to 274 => 34.6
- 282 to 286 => 35.8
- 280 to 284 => 36.5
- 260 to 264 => 34.4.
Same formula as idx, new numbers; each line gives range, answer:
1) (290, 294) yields 36.6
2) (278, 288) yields 36.5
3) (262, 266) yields 33.8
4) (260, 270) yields 34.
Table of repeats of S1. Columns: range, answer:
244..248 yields 31.7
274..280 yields 37.4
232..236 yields 29.5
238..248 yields 31.2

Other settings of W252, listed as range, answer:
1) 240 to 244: 31.6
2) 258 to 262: 33.9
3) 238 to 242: 30.3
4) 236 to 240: 29.2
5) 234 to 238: 29.3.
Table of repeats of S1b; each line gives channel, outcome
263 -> 34.66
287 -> 35.38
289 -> 35.79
